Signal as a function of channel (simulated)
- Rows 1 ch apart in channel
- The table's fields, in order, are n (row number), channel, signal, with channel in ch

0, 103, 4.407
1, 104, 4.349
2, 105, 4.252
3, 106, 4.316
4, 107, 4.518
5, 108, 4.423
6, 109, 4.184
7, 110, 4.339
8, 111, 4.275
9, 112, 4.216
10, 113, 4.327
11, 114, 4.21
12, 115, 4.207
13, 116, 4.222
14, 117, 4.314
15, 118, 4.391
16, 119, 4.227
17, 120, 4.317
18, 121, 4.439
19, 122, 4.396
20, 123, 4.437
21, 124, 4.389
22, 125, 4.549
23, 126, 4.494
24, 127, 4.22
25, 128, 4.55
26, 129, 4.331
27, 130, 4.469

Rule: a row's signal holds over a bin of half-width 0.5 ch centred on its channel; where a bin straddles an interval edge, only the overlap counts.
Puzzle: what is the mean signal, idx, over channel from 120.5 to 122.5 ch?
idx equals 4.42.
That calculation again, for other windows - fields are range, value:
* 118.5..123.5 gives 4.36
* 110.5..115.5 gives 4.25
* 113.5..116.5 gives 4.21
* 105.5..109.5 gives 4.36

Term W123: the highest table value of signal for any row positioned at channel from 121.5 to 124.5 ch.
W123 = 4.437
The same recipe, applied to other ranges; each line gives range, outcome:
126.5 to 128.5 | 4.55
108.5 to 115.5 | 4.339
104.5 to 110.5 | 4.518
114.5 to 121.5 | 4.439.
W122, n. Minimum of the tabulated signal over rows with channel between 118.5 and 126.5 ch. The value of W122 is 4.227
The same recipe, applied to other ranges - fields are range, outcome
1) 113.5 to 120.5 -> 4.207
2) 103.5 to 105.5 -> 4.252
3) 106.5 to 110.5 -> 4.184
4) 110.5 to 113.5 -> 4.216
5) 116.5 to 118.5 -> 4.314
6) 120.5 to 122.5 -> 4.396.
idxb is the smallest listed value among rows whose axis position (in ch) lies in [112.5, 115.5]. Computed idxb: 4.207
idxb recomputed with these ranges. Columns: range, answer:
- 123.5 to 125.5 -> 4.389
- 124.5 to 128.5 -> 4.22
